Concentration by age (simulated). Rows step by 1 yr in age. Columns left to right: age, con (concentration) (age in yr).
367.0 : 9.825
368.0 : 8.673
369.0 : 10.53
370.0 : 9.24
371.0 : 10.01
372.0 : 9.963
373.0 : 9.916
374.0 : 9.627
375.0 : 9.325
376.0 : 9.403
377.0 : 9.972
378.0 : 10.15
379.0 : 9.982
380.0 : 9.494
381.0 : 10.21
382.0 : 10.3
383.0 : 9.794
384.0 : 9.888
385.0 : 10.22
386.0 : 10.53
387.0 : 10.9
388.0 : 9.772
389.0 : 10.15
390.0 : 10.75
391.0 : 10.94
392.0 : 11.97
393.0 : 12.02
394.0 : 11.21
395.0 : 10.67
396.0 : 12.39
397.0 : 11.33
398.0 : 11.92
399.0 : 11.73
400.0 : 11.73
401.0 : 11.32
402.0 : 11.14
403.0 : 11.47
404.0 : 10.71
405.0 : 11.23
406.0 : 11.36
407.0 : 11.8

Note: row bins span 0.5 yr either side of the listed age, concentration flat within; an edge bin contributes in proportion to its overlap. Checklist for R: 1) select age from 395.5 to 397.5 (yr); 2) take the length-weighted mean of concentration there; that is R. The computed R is 11.9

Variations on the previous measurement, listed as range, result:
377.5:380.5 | 9.88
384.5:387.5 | 10.5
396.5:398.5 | 11.6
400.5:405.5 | 11.2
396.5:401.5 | 11.6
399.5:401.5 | 11.5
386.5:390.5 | 10.4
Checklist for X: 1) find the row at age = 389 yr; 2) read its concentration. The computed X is 10.15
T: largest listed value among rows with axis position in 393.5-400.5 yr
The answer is 12.39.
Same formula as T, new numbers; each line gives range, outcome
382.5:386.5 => 10.53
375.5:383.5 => 10.3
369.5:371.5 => 10.01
